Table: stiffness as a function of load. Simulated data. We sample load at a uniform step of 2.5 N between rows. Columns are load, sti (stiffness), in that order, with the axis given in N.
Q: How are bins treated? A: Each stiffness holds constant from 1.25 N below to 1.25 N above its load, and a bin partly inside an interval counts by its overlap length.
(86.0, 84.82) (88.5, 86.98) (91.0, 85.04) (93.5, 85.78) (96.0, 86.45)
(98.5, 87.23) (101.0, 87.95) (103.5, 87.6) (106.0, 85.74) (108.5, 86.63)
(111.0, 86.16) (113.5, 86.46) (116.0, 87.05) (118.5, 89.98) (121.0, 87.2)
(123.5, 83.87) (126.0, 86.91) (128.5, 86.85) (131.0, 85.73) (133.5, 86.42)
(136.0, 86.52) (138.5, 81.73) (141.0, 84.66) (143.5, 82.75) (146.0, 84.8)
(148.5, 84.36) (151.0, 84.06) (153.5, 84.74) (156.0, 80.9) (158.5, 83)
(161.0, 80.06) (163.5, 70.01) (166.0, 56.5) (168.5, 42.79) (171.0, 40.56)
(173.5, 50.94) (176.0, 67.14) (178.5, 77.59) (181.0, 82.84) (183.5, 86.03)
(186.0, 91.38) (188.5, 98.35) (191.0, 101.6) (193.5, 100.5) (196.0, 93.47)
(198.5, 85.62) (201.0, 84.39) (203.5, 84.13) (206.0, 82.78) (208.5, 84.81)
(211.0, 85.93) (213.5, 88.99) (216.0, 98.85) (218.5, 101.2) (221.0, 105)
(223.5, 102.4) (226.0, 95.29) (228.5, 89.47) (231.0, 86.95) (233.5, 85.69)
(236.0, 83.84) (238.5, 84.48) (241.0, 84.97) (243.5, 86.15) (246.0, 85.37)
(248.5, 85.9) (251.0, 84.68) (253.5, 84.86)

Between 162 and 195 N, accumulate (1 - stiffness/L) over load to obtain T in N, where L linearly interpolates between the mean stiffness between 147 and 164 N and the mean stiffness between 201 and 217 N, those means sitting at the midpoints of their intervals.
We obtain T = 3.79 N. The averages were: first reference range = 81.6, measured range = 74.5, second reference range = 87.2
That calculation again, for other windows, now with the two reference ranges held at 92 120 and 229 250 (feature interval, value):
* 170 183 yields 3.12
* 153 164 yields 0.81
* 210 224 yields -1.82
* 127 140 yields 0.18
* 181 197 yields -1.52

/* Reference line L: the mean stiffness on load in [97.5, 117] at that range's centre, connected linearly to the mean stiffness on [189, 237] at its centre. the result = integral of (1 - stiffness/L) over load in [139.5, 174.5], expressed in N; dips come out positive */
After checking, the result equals 6.6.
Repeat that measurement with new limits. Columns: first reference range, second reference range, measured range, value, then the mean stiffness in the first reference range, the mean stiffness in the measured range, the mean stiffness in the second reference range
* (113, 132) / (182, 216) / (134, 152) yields 0.71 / 86.8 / 84.2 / 90.1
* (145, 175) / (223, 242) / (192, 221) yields -3.12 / 70.1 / 90.8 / 88.7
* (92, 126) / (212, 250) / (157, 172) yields 4.36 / 86.8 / 62.8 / 90.9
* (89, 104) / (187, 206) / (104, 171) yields 5.77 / 86.6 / 81.1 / 91.9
